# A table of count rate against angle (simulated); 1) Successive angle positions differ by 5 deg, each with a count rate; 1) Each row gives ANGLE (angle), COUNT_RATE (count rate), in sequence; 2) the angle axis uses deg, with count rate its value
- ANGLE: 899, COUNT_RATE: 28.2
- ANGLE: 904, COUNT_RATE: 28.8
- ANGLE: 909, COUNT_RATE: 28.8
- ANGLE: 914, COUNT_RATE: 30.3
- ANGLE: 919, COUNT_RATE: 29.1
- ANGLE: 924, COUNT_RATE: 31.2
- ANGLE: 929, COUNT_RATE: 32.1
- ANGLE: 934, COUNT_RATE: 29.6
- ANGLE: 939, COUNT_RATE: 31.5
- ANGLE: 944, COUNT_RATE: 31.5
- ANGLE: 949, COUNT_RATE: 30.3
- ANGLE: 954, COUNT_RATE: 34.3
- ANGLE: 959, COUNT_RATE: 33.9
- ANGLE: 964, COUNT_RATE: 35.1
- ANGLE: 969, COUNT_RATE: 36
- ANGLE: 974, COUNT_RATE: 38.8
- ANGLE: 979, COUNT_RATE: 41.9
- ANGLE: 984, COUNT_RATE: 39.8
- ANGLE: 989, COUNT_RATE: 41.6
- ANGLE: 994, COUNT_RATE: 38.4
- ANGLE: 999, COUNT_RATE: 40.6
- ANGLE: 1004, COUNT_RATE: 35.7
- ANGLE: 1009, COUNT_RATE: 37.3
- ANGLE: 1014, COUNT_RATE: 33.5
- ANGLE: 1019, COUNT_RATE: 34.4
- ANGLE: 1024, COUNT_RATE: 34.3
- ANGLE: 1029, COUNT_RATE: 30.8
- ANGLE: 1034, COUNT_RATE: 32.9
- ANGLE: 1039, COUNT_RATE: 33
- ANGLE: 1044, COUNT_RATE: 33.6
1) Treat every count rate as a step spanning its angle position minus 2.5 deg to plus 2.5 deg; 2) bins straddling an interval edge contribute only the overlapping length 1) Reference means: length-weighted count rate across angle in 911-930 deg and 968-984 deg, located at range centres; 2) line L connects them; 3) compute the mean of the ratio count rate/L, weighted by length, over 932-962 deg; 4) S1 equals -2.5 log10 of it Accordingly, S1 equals 0.09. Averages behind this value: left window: 30.5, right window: 39.3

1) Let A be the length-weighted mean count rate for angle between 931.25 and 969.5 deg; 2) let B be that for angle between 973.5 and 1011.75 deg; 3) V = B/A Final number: 1.20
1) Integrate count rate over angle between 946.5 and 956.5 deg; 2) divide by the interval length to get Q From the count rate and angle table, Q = 32.3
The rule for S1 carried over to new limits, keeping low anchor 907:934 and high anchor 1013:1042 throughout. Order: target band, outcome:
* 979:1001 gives -0.246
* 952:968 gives -0.107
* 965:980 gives -0.204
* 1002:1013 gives -0.111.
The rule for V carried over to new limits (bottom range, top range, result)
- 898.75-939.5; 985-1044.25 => 1.19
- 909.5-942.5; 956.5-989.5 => 1.24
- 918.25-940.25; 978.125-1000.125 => 1.31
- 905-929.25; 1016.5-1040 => 1.10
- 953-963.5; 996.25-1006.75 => 1.11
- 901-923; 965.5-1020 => 1.30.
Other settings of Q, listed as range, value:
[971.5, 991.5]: 40.5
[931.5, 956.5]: 31.4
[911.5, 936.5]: 30.5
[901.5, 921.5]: 29.2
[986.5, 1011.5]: 38.7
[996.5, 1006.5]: 38.1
